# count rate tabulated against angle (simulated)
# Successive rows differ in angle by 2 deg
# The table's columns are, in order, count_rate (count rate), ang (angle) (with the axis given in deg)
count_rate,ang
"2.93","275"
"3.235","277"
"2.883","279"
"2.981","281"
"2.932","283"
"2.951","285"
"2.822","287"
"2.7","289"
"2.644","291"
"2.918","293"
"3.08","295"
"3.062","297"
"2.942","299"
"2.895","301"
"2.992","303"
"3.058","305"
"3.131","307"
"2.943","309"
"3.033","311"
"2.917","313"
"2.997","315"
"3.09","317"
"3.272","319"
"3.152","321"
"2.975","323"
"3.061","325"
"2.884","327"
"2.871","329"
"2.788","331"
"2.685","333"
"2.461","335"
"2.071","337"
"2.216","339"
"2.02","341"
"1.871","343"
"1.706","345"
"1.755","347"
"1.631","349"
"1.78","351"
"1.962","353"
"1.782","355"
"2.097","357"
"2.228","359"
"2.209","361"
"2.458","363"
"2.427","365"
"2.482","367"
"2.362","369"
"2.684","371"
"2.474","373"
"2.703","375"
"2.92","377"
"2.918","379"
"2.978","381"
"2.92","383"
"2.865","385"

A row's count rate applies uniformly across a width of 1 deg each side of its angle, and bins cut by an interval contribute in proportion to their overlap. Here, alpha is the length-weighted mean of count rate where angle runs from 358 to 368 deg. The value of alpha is 2.36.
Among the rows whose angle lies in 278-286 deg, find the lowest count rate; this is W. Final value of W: 2.883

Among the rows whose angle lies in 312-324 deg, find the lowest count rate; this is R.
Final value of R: 2.917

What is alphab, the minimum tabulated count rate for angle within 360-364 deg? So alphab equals 2.209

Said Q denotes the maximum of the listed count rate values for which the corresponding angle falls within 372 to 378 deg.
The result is 2.92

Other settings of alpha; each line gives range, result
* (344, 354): 1.77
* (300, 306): 2.98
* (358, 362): 2.22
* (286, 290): 2.76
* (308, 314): 2.96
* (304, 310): 3.04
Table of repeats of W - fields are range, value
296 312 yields 2.895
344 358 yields 1.631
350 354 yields 1.78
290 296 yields 2.644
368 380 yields 2.362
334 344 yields 1.871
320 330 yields 2.871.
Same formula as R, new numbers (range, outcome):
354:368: 1.782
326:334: 2.685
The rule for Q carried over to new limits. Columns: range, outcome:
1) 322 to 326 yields 3.061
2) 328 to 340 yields 2.871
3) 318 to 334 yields 3.272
